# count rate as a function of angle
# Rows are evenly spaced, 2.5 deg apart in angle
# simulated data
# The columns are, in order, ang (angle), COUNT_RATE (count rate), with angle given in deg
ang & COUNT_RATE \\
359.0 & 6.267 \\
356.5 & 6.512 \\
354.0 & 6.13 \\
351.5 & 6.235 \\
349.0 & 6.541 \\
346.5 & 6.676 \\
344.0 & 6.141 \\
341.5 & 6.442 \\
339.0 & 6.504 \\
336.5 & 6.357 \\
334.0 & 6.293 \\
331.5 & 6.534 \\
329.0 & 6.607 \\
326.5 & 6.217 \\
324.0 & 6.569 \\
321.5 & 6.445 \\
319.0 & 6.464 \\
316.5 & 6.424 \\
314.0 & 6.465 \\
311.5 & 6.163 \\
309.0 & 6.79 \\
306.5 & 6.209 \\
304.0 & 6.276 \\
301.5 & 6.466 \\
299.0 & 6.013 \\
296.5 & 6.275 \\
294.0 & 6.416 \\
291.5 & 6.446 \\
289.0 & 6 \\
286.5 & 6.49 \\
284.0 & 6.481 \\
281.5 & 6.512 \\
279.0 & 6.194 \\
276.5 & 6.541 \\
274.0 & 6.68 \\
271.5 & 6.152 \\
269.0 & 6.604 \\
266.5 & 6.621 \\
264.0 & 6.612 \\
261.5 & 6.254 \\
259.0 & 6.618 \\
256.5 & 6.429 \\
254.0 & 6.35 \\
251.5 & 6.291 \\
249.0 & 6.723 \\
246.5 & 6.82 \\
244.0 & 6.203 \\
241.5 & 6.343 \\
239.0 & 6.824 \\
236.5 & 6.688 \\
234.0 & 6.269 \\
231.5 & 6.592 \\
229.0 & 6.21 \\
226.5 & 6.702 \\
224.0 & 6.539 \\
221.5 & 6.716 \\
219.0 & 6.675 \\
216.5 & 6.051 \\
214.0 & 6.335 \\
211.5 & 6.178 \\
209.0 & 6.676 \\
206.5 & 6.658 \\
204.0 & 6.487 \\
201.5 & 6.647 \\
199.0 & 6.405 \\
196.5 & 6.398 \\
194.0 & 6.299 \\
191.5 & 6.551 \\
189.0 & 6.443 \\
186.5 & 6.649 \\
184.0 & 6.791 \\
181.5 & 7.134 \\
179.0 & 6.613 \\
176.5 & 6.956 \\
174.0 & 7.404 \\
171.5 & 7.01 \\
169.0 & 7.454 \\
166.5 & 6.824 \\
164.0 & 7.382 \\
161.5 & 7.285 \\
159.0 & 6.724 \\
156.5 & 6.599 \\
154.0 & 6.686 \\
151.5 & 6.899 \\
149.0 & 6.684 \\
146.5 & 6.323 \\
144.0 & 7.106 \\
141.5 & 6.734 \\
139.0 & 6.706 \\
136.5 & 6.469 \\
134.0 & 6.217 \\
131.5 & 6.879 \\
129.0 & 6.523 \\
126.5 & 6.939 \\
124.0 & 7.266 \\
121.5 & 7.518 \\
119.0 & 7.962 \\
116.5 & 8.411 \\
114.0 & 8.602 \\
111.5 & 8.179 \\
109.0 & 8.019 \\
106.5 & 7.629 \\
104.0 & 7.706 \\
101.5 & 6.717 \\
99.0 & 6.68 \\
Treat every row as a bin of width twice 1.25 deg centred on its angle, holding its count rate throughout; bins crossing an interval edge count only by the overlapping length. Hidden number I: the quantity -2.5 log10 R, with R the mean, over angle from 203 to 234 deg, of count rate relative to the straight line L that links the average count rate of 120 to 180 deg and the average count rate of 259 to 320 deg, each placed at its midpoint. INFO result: 0.029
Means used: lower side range 6.89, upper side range 6.4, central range 6.48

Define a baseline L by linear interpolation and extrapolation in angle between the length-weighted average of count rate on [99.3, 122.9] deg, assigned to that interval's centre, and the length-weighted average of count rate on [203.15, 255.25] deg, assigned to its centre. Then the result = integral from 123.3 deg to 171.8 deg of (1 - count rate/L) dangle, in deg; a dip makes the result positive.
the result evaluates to 3.7 deg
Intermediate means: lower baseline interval 7.81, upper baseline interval 6.49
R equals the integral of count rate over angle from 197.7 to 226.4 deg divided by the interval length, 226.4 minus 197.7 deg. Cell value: 6.5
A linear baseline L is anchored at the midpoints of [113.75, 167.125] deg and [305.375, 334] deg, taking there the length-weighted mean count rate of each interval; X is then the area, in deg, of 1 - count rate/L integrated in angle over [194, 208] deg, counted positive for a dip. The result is 0.6 deg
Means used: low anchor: 7.01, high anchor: 6.44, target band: 6.5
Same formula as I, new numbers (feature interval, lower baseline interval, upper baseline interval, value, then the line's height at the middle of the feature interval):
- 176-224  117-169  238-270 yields 0.026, 6.71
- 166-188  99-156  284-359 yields -0.002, 6.97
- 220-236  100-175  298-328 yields 0.040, 6.76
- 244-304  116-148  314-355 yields 0.026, 6.58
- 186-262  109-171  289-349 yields 0.048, 6.78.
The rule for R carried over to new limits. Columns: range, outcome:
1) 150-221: 6.72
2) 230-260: 6.51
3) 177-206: 6.59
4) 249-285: 6.46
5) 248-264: 6.45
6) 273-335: 6.4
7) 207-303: 6.45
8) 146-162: 6.74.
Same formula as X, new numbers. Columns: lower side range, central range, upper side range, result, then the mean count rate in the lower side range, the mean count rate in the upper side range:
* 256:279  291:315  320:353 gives 0.4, 6.49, 6.43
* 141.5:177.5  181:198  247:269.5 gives 0.6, 6.94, 6.51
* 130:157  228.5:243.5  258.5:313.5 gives 0.0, 6.66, 6.4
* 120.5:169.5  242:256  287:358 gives 0.2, 6.85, 6.38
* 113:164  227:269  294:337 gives 0.8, 7.03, 6.39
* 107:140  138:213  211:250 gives 2.0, 7.37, 6.5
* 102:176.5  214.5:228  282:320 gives 0.5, 7.17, 6.36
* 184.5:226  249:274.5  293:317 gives -0.2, 6.49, 6.35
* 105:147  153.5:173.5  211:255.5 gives -0.1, 7.28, 6.48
